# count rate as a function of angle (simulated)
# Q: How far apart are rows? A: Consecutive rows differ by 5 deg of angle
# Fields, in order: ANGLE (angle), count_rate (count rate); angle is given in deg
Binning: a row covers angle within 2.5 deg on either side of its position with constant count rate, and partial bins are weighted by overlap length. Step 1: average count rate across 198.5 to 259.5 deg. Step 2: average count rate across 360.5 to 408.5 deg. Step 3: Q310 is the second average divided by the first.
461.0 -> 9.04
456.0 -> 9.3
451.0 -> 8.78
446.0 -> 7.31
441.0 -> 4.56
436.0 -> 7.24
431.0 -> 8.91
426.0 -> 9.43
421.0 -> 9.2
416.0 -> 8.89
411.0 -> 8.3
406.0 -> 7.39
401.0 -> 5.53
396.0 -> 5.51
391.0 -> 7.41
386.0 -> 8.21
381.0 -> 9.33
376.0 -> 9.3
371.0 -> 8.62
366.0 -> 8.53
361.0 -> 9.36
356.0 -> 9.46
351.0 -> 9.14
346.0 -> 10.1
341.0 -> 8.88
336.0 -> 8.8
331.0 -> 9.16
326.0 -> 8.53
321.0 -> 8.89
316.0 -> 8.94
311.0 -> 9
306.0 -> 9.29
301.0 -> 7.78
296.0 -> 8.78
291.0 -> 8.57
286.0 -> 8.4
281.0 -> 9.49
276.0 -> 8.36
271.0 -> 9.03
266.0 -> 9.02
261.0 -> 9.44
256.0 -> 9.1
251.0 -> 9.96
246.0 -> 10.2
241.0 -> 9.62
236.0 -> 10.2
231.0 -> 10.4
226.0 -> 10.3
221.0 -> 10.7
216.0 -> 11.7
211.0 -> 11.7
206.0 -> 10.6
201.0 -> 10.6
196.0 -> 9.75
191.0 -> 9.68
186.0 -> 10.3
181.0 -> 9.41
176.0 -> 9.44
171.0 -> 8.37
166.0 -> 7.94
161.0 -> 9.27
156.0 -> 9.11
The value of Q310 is 0.76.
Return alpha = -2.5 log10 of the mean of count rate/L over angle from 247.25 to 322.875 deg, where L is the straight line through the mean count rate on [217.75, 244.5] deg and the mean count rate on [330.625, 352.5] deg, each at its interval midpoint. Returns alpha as 0.09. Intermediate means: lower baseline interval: 10.3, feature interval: 8.96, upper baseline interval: 9.22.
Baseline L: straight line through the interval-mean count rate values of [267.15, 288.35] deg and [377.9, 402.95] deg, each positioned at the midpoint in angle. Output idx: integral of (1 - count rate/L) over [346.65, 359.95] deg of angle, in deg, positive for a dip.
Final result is -2.8 deg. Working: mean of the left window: 8.84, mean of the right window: 7.28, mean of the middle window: 9.42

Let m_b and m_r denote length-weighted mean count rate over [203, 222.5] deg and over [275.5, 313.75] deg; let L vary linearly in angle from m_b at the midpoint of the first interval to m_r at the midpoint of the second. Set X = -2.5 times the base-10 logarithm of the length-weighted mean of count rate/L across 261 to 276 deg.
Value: 0.06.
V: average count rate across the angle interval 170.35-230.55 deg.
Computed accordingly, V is 10.3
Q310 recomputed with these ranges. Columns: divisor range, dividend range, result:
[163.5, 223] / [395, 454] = 0.76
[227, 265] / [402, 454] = 0.81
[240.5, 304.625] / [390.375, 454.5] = 0.84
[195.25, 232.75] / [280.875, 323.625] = 0.81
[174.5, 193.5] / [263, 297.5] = 0.91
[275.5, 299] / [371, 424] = 0.91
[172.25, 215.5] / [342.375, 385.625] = 0.90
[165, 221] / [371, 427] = 0.80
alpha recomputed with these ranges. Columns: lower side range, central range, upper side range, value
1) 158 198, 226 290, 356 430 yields -0.07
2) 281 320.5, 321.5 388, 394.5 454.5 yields -0.10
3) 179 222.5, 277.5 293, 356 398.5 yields 0.08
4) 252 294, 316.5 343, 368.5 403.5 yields -0.07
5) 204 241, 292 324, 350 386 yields 0.11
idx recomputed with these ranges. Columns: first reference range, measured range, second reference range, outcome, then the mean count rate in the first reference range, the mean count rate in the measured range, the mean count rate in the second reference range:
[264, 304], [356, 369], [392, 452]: -1.6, 8.68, 9.03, 7.55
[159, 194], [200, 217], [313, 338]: -3.8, 9.21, 11.1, 8.87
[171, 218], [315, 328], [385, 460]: 0.1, 10.2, 8.78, 7.75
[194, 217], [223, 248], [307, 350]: 0.6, 10.8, 10.2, 9.05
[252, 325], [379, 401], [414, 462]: 2.9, 8.88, 7.34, 8.24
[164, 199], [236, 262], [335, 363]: -1.2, 9.31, 9.73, 9.32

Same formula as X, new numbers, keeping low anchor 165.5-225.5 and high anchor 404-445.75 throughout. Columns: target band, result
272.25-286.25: 0.058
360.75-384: -0.066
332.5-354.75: -0.064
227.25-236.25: -0.061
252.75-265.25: 0.026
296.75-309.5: 0.060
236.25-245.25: -0.023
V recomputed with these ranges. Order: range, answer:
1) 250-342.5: 8.9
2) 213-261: 10.2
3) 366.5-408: 7.71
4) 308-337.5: 8.9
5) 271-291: 8.76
